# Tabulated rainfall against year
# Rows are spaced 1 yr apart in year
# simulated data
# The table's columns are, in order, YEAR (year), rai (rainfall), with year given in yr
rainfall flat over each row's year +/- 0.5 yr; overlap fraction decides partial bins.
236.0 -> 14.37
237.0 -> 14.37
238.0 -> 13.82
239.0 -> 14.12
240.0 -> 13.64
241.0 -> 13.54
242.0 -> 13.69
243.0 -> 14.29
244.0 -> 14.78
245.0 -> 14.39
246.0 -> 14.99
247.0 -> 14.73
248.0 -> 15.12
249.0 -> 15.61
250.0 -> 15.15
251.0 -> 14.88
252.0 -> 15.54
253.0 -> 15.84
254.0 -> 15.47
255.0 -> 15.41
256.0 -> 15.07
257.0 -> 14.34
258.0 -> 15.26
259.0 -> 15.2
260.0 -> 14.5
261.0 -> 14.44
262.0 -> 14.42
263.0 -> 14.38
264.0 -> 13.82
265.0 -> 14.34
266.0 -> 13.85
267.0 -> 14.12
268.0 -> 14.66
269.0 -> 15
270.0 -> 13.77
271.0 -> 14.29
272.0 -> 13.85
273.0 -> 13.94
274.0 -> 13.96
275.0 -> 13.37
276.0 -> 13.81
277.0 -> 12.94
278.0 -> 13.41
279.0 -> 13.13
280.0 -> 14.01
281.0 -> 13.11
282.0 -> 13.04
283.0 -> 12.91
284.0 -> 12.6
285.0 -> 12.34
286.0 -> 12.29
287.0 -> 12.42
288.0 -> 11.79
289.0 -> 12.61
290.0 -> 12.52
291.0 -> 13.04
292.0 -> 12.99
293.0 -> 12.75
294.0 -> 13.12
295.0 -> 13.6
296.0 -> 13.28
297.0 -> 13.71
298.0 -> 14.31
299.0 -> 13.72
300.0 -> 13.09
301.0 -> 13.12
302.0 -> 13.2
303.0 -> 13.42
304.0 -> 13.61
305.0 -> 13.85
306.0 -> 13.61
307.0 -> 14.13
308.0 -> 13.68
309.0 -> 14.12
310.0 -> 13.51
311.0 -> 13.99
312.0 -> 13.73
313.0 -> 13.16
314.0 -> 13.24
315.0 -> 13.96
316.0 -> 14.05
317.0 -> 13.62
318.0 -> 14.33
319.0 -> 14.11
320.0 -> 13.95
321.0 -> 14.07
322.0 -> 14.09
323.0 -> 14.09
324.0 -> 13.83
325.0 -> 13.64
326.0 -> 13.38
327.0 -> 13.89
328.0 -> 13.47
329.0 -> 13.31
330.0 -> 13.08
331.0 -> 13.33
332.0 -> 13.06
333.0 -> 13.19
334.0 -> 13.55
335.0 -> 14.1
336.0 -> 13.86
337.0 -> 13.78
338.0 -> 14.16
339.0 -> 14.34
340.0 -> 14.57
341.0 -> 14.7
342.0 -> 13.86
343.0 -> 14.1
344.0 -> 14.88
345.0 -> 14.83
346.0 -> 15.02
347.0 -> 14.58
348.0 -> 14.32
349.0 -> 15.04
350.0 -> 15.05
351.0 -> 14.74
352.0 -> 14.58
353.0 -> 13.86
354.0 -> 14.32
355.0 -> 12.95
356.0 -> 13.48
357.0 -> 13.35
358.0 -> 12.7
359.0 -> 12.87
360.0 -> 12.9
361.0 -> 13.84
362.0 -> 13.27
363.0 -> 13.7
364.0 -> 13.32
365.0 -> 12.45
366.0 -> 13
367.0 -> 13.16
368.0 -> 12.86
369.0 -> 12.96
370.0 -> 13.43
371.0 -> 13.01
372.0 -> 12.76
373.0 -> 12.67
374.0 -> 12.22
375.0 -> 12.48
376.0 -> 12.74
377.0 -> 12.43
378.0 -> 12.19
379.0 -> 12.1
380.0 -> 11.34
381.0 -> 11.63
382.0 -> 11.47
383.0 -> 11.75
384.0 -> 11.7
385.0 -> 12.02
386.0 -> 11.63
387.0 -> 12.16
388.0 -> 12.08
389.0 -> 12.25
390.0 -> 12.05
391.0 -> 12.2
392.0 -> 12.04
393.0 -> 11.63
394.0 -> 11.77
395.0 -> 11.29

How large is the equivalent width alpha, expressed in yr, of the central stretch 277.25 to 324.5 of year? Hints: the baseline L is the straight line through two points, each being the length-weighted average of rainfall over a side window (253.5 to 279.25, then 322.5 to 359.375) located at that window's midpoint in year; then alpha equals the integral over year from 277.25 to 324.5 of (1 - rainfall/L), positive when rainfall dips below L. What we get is 2.4 yr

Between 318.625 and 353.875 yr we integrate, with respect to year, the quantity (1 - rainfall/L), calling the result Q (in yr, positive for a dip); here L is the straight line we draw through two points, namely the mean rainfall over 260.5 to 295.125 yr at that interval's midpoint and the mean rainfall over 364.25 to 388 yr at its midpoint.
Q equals -3.5 yr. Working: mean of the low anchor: 13.4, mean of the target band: 14.1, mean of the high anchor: 12.4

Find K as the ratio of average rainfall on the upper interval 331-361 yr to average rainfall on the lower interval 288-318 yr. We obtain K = 1.04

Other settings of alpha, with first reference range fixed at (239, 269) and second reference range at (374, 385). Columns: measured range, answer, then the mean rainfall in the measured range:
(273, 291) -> 1.39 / 13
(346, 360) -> -1.58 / 14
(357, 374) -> -1.03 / 13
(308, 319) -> -0.31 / 13.8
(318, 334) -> -0.63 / 13.7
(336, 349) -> -1.68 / 14.4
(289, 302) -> 0.51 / 13.2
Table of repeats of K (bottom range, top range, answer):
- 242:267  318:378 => 0.92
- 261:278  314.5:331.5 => 0.98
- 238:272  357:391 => 0.86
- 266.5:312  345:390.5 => 0.97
